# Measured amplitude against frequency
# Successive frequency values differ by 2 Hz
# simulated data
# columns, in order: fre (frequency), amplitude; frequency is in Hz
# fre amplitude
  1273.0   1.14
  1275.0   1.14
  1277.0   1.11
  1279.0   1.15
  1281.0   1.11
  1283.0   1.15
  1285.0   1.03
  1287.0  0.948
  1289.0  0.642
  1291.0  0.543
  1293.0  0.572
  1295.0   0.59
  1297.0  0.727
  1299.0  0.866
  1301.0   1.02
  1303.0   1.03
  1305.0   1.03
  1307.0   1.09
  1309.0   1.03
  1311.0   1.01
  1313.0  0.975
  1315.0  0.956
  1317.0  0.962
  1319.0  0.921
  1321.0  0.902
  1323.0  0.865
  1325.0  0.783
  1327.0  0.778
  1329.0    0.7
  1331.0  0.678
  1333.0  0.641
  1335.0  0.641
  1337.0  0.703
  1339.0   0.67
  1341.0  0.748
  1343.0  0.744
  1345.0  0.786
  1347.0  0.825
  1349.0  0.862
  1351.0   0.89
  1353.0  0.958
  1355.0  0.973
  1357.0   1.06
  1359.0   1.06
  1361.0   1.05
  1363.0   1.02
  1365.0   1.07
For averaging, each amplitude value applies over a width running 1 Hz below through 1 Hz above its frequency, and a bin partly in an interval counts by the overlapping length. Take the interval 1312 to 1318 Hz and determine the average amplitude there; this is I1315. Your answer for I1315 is 0.964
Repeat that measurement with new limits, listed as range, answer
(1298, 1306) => 0.986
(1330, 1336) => 0.653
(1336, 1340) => 0.686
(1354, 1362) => 1.04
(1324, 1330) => 0.754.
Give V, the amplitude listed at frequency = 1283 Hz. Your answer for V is 1.15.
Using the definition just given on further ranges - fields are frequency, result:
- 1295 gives 0.59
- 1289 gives 0.642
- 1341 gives 0.748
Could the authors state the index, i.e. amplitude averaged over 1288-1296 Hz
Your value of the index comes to 0.587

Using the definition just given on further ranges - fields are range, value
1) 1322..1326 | 0.824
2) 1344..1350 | 0.824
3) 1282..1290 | 0.943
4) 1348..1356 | 0.921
